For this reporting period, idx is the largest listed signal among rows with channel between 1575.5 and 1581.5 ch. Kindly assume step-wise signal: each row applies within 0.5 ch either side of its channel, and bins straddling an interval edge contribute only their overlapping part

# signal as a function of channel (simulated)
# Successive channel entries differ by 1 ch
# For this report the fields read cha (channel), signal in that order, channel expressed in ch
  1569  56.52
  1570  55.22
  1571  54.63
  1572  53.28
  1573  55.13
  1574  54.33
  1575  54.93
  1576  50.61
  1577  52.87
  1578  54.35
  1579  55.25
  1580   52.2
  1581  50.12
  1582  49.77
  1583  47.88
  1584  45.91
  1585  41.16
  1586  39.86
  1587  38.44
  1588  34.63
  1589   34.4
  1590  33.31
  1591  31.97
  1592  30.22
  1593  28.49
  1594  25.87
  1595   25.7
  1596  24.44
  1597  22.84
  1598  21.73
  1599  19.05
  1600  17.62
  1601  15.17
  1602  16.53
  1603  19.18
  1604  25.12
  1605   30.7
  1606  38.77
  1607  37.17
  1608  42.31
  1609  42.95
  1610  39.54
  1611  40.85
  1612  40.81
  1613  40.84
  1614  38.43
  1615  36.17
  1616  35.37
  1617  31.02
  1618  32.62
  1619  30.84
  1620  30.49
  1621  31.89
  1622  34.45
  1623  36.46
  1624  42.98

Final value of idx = 55.25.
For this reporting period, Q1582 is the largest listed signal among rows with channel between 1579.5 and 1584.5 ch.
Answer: 52.2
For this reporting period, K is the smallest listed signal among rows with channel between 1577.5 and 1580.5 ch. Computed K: 52.2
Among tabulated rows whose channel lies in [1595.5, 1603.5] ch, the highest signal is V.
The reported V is 24.44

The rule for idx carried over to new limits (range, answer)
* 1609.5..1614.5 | 40.85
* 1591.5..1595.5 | 30.22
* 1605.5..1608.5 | 42.31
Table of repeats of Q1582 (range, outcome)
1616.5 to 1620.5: 32.62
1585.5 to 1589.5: 39.86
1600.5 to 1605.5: 30.7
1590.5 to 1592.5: 31.97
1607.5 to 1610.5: 42.95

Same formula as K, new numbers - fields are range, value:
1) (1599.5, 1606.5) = 15.17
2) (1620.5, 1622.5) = 31.89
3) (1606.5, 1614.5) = 37.17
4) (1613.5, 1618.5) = 31.02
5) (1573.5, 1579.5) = 50.61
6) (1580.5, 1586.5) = 39.86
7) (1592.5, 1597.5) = 22.84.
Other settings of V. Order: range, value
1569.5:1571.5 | 55.22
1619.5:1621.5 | 31.89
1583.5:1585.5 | 45.91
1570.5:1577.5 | 55.13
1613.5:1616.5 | 38.43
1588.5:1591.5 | 34.4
